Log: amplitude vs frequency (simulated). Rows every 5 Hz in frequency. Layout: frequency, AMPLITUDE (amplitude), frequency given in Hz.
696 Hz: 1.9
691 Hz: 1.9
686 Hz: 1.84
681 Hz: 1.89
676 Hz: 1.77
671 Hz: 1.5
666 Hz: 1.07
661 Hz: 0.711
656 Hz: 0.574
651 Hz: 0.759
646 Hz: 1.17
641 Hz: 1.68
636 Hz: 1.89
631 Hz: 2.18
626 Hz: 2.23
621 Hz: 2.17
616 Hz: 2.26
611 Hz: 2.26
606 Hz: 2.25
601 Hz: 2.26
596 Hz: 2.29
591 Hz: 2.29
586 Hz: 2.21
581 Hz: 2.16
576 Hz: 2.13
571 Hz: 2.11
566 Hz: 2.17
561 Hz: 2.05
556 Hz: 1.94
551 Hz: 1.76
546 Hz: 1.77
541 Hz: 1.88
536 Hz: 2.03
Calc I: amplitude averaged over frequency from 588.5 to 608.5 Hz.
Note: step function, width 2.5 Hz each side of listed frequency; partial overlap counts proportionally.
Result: 2.27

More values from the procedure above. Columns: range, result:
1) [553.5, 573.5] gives 2.07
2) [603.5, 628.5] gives 2.23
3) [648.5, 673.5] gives 0.923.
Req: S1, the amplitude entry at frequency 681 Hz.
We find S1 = 1.89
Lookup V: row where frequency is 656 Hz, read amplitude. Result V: 0.574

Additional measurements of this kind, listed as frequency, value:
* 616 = 2.26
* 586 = 2.21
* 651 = 0.759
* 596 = 2.29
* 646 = 1.17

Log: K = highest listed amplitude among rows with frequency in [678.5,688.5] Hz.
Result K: 1.89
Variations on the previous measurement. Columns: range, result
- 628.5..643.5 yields 2.18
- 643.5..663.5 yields 1.17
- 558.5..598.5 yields 2.29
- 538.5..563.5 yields 2.05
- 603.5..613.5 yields 2.26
